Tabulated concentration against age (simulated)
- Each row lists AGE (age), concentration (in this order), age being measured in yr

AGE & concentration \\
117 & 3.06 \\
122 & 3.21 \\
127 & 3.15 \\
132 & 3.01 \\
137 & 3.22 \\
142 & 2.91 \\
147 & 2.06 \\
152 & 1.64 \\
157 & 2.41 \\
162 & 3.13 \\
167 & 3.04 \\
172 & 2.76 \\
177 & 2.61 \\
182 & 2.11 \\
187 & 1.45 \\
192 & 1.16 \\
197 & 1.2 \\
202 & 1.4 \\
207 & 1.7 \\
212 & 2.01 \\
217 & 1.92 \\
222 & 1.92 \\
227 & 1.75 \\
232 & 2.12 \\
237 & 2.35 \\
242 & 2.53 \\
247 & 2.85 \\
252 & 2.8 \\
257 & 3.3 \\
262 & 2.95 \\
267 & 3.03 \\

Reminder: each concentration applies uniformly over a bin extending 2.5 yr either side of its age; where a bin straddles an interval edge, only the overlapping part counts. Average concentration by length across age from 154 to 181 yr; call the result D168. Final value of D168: 2.73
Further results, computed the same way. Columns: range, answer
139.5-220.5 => 2.09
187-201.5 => 1.26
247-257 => 2.94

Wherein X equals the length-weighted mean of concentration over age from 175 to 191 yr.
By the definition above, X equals 1.96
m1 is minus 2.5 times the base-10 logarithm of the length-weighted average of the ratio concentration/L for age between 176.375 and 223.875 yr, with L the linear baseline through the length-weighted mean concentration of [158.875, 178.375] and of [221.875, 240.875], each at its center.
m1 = 0.40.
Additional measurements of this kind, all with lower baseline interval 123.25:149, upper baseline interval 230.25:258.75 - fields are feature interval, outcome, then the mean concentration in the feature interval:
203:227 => 0.424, 1.84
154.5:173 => -0.001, 2.84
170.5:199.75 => 0.450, 1.85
